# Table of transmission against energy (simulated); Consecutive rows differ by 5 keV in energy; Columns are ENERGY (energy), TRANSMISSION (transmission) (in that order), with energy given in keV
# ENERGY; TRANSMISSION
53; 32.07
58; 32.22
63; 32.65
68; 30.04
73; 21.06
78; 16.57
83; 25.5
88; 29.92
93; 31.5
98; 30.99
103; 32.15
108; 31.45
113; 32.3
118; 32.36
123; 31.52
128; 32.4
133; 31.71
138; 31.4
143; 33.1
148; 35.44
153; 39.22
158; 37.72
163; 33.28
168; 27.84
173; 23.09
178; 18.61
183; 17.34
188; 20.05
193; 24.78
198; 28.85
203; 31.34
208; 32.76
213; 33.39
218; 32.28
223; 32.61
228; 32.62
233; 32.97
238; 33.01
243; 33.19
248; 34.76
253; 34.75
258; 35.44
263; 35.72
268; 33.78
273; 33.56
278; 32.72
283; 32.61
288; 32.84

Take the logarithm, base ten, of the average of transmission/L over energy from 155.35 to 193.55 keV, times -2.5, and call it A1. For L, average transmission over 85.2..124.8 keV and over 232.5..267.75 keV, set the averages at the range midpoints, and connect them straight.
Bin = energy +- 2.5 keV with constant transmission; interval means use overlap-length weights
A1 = 0.28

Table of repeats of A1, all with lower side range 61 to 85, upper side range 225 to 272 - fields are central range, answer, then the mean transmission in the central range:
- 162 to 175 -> 0.08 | 27.7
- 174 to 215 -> 0.22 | 25.7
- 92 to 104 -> -0.20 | 31.5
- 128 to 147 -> -0.15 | 32.4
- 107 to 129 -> -0.17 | 32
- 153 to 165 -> -0.23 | 36.4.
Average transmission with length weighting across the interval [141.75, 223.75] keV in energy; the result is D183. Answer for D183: 29.4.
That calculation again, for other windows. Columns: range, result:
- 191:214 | 30.1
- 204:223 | 32.7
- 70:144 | 29.5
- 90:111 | 31.5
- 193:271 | 32.9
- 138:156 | 35.3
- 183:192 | 20.1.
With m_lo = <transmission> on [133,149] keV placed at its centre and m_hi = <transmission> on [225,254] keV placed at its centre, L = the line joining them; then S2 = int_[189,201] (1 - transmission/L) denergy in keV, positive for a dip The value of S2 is 2.5 keV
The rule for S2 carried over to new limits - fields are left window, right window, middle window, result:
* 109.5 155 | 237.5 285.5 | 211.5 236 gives 0.7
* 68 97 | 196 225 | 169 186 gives 5.5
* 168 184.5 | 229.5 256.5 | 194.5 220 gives -4.2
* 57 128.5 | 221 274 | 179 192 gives 5.1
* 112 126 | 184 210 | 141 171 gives -4.7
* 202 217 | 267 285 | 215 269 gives -1.4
